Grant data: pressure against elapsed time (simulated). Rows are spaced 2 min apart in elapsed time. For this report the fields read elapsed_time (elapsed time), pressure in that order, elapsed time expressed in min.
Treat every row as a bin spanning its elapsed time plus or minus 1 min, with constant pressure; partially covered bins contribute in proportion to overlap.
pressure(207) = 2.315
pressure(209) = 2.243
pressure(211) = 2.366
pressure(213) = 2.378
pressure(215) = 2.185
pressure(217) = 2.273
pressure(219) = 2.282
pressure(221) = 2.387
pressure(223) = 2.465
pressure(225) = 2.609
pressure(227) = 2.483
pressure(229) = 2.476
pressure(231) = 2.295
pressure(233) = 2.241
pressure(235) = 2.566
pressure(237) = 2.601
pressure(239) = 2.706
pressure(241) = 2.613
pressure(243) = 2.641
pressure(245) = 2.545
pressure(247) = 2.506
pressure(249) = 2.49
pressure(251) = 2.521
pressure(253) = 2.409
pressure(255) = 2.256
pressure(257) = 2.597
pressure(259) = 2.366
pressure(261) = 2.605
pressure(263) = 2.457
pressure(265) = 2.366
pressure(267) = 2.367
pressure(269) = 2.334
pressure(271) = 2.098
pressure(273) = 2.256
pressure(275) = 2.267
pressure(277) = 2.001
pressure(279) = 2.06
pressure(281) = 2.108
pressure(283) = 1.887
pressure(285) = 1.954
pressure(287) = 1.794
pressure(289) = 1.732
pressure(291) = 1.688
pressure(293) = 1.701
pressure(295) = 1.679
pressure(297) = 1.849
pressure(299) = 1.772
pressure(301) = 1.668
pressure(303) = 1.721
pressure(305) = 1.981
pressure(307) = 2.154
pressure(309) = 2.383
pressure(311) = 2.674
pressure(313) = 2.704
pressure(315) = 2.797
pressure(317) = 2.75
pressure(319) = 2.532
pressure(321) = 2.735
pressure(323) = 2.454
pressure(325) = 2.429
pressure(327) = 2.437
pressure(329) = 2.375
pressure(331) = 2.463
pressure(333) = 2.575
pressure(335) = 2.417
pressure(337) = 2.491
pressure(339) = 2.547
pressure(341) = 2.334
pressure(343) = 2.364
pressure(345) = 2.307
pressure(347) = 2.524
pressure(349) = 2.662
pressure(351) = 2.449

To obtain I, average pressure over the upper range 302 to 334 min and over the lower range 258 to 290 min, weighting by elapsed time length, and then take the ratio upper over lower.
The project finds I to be 1.1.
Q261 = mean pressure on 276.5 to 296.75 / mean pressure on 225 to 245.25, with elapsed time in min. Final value 0.74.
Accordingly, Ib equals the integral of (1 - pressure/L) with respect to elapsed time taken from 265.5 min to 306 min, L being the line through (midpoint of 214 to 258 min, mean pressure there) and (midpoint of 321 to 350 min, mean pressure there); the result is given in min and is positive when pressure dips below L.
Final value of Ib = 8.42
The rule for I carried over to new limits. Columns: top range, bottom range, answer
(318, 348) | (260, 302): 1.21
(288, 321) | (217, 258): 0.86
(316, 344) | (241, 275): 1.03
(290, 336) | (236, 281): 0.94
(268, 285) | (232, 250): 0.83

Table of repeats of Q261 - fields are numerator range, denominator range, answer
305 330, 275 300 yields 1.34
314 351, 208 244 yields 1.03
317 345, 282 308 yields 1.37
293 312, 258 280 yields 0.86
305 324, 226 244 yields 1.01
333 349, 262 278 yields 1.08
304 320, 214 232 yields 1.05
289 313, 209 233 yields 0.83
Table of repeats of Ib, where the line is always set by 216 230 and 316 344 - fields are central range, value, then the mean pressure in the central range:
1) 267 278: 1.1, 2.21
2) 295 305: 2.9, 1.77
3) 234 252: -1.0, 2.58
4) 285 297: 3.5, 1.75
